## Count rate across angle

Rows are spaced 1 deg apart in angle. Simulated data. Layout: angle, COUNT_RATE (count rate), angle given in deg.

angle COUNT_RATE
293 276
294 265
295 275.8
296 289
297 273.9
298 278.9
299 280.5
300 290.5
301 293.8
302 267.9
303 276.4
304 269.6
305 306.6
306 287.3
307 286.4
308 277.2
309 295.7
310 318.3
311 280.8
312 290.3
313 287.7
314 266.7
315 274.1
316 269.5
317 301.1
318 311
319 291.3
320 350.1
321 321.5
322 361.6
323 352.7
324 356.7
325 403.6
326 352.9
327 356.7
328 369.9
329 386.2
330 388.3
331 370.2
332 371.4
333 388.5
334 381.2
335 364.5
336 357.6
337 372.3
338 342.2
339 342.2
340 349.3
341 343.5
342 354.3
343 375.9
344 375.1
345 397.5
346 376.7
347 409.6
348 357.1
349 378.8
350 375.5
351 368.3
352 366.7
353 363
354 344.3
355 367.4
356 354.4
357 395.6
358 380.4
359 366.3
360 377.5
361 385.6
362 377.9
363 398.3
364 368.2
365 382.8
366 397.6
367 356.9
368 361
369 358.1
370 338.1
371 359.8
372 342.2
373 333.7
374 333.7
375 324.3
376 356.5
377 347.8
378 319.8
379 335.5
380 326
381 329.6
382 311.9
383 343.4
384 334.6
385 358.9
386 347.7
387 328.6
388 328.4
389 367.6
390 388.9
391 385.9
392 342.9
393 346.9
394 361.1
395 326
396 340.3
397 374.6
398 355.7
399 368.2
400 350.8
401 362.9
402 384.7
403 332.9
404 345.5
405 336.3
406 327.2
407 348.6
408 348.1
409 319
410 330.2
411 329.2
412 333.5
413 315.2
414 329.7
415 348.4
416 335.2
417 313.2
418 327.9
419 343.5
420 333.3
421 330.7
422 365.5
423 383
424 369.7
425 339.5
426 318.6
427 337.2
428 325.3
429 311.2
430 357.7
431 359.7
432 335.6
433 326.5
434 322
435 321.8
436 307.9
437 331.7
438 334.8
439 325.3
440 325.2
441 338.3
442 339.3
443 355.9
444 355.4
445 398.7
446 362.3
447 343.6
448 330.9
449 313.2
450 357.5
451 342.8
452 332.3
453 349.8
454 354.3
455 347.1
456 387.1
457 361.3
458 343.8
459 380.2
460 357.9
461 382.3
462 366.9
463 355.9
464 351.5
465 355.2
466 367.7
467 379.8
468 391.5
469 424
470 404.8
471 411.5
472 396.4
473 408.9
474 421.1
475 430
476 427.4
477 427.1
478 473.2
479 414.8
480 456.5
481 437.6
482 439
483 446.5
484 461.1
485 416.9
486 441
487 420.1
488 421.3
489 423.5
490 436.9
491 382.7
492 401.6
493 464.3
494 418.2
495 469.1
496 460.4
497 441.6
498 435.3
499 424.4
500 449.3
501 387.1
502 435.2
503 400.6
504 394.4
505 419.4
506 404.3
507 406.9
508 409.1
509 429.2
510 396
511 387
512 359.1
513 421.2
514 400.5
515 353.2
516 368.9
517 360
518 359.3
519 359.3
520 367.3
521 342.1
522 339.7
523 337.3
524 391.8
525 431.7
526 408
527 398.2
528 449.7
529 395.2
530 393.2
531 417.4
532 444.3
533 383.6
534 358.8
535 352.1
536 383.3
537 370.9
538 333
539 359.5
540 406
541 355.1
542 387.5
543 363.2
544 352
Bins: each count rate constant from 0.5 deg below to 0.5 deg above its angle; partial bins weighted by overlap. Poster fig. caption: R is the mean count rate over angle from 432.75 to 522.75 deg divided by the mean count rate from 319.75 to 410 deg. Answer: 1.1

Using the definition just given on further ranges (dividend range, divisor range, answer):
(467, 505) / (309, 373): 1.20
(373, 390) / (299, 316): 1.19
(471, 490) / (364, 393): 1.24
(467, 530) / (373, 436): 1.20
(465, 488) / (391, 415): 1.22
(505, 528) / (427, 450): 1.14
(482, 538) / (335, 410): 1.13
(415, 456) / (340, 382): 0.94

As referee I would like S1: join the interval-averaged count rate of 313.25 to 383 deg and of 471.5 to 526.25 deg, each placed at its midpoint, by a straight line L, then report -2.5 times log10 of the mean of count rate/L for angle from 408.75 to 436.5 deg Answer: 0.15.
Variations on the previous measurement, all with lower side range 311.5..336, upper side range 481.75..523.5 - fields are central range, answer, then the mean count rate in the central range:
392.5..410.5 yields 0.07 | 348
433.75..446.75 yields 0.13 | 340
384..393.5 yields 0.03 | 354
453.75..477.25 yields 0.02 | 385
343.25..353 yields -0.08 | 378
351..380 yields -0.01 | 360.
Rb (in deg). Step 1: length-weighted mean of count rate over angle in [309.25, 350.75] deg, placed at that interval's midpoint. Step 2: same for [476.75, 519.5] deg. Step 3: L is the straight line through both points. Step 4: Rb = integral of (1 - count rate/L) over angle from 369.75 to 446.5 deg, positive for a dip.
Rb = 7.6 deg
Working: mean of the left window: 348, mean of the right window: 417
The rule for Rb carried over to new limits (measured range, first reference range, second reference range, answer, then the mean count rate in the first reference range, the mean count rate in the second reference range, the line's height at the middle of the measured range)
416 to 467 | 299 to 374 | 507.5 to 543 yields 2.8 deg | 345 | 383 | 366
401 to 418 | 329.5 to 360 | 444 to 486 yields 1.9 deg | 369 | 388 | 380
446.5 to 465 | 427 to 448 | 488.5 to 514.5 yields 0.4 deg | 339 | 418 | 361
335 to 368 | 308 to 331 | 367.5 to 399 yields -3.3 deg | 327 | 346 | 336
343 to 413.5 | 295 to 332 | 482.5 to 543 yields -3.1 deg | 312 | 401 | 341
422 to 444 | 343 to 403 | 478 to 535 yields 2.5 deg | 359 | 408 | 381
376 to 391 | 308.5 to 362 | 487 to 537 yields 0.9 deg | 352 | 401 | 365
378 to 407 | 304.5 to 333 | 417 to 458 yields -1.0 deg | 326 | 342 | 336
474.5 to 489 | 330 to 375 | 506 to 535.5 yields -2.0 deg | 367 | 387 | 383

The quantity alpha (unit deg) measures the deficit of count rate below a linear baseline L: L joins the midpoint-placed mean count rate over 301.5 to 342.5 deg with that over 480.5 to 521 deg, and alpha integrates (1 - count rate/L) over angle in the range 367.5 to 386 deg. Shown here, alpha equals 0.76 deg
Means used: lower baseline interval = 329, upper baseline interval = 412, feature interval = 340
